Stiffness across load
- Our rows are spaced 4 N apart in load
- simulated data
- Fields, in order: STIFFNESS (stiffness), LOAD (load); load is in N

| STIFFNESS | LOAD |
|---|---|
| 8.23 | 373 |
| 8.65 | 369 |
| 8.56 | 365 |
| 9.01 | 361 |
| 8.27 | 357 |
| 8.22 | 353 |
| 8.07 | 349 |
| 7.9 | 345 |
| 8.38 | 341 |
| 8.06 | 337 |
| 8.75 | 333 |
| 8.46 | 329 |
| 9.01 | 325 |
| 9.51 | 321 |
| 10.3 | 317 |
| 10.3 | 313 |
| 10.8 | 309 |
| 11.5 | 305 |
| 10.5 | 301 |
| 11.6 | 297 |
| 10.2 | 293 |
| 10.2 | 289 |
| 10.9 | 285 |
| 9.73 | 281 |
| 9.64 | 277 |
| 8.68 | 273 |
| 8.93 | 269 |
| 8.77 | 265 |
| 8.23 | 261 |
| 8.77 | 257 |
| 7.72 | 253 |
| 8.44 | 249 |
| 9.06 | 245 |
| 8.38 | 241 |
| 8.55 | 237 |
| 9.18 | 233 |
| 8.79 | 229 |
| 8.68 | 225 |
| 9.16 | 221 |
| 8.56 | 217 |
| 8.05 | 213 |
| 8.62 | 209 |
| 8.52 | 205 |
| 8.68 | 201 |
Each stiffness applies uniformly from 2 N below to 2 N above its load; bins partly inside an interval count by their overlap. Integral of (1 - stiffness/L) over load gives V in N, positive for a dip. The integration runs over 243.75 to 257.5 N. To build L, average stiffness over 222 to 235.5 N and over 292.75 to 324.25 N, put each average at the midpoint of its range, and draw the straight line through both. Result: 1.33 N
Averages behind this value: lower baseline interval 8.89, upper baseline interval 10.5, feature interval 8.44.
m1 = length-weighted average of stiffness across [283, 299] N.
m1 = 10.7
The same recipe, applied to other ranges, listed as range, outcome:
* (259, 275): 8.65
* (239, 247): 8.72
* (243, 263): 8.44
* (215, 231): 8.8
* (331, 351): 8.23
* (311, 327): 9.78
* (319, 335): 8.93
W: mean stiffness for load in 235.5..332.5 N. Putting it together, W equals 9.5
